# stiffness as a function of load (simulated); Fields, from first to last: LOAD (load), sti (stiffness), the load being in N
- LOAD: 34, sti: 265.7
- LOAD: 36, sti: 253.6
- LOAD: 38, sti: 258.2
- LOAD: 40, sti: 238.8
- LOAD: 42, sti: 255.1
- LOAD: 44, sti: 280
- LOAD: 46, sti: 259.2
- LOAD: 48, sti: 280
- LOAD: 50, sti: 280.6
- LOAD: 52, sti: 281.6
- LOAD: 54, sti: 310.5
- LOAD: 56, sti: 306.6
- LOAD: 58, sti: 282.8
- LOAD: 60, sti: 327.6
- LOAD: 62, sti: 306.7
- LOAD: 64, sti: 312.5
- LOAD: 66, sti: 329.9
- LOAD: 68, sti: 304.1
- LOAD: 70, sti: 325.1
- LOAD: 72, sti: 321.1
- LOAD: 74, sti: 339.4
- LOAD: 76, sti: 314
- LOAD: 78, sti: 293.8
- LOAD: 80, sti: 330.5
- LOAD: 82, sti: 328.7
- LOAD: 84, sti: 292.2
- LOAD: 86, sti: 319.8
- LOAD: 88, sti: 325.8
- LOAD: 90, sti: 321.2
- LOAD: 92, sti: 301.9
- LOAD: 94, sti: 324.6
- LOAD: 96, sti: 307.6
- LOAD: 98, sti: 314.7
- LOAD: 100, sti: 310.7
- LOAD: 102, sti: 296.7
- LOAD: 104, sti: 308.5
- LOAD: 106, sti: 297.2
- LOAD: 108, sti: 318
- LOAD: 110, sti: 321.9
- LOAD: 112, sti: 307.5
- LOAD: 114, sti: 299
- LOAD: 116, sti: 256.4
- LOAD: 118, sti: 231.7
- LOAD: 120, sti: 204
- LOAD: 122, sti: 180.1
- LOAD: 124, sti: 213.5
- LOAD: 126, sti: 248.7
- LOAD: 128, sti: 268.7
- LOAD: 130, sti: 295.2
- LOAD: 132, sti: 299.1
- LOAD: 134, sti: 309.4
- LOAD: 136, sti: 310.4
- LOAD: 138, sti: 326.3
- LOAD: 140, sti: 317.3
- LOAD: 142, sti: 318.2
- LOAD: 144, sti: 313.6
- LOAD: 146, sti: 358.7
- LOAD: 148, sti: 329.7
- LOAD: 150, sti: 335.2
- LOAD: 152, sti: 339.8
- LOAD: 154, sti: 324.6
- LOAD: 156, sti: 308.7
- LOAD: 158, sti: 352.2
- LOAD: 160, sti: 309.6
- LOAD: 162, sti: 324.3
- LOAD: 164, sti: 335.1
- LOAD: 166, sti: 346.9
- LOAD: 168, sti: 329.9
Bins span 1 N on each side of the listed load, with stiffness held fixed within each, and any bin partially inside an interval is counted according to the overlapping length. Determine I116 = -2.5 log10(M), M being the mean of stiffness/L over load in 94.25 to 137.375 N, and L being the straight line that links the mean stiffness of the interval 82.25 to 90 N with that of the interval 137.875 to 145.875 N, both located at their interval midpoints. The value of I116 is 0.13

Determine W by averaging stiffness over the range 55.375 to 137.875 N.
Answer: 298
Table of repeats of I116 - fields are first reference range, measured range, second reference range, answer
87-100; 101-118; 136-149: 0.08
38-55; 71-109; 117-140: -0.17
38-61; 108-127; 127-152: 0.20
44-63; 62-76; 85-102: -0.07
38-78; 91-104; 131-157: 0.00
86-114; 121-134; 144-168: 0.25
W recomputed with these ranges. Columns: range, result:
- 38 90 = 301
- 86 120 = 300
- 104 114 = 310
